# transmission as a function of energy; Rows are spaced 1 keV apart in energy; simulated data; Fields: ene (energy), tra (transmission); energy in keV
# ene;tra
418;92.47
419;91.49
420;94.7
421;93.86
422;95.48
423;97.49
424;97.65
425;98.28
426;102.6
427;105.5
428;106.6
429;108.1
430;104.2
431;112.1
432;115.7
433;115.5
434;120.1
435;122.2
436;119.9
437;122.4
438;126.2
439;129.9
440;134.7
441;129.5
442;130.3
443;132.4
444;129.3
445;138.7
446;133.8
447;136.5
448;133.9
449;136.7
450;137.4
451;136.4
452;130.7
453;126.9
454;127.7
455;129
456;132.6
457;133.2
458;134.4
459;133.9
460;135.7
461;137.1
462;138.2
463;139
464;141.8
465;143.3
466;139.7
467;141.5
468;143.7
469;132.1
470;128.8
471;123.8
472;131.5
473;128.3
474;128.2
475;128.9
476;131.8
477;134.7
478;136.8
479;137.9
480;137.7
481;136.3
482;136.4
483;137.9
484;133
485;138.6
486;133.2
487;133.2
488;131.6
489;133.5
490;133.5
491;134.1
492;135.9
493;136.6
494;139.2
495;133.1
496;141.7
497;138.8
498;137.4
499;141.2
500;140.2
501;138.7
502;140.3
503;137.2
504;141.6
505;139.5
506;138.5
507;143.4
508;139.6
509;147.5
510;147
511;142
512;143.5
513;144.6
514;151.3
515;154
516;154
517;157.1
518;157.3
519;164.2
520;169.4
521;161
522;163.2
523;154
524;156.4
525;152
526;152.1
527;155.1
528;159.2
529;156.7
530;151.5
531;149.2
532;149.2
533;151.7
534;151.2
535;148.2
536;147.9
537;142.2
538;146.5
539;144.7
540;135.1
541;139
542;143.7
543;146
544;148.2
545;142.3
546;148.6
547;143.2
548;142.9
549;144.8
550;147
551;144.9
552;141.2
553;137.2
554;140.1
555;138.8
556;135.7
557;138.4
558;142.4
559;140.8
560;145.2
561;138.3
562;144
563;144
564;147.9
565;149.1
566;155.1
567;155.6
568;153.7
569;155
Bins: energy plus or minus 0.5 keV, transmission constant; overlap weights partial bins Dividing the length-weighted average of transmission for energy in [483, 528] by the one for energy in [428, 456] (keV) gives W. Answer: 1.14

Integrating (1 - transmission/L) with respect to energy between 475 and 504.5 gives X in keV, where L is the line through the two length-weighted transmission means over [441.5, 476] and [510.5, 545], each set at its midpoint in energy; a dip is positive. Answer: 1.07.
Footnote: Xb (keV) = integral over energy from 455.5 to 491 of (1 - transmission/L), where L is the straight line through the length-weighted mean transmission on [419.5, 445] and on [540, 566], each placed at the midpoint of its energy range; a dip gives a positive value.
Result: -3.1 keV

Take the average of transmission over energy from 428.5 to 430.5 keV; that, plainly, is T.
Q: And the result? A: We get 106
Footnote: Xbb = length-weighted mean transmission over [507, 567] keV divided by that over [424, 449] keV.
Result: 1.22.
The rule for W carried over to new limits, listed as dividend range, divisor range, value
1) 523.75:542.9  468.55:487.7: 1.12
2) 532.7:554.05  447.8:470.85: 1.07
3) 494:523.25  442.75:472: 1.09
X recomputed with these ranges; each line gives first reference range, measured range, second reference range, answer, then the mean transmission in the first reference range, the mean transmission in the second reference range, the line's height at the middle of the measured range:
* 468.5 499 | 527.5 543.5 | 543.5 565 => -0.8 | 134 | 143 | 141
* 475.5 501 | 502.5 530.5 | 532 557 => -2.2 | 136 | 144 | 140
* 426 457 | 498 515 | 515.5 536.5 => 0.7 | 125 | 155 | 148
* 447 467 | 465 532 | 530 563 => -1.4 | 135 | 144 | 139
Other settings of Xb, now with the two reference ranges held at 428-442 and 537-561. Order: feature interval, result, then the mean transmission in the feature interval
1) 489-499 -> -0.4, 137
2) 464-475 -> -0.7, 134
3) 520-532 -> -1.6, 156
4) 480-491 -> -0.4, 135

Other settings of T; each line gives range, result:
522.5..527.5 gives 154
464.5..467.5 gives 142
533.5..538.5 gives 147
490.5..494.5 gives 136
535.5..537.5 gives 145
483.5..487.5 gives 134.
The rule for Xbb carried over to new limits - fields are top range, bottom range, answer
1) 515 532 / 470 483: 1.18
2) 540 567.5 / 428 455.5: 1.14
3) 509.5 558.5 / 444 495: 1.10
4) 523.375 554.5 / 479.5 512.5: 1.06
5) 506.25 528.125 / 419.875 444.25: 1.34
